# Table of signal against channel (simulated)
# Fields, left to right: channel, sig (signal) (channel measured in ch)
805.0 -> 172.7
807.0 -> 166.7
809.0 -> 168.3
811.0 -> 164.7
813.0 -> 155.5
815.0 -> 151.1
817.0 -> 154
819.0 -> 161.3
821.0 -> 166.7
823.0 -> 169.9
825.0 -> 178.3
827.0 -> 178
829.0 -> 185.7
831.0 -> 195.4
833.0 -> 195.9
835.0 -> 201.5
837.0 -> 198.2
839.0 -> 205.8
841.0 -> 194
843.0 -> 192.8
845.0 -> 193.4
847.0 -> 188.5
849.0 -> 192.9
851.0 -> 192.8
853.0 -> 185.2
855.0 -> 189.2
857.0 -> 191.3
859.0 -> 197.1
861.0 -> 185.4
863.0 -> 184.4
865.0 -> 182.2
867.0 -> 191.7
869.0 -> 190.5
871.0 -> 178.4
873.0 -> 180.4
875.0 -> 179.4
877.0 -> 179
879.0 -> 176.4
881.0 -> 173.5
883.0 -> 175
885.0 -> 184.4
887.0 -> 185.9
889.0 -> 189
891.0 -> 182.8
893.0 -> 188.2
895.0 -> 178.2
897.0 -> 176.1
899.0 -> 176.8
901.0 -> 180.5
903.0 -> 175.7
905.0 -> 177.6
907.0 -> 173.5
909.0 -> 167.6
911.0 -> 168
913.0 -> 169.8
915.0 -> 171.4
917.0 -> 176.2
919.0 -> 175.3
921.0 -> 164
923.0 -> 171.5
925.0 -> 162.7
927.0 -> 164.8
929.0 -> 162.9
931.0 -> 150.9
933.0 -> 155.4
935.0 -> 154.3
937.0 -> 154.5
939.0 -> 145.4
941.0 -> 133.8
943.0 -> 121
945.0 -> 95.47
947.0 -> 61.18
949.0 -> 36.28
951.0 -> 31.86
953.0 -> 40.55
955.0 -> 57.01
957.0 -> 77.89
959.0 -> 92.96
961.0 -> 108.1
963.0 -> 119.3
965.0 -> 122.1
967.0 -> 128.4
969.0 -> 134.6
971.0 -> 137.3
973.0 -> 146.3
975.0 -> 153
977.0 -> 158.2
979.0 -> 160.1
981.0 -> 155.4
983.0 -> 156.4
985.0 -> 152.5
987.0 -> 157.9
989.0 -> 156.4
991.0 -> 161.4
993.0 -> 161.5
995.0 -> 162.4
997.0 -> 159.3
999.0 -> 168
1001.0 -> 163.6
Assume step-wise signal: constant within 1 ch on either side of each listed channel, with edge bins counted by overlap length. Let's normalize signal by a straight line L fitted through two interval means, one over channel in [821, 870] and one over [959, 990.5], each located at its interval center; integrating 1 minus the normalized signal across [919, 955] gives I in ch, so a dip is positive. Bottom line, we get 7.7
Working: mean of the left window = 190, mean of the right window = 142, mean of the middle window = 123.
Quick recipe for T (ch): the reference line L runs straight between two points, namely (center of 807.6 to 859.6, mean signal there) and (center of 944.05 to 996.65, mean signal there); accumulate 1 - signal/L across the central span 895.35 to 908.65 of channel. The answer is -2.2 ch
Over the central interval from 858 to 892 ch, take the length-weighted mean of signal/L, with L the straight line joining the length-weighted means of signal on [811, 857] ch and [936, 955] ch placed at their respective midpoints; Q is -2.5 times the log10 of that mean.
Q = -0.23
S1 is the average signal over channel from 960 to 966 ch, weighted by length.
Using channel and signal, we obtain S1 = 116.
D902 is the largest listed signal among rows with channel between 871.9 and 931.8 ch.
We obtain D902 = 189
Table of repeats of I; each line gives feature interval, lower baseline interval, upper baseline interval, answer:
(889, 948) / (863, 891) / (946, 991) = -2.8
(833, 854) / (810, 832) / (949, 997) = -4.1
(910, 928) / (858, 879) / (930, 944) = -1.6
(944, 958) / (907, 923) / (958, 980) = 8.5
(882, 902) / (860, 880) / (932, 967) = -2.7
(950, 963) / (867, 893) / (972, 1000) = 7.3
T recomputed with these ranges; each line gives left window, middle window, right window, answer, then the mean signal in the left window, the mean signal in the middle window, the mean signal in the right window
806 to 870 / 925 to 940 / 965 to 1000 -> 0.7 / 183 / 156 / 153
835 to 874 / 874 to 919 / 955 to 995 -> -1.4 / 191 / 177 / 137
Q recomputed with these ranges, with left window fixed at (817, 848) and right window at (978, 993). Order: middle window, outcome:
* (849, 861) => -0.05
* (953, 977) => 0.37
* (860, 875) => -0.03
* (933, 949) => 0.35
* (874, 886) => -0.01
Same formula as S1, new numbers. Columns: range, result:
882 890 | 184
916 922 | 172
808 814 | 163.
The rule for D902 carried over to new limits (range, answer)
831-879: 205.8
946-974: 146.3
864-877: 191.7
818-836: 201.5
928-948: 162.9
